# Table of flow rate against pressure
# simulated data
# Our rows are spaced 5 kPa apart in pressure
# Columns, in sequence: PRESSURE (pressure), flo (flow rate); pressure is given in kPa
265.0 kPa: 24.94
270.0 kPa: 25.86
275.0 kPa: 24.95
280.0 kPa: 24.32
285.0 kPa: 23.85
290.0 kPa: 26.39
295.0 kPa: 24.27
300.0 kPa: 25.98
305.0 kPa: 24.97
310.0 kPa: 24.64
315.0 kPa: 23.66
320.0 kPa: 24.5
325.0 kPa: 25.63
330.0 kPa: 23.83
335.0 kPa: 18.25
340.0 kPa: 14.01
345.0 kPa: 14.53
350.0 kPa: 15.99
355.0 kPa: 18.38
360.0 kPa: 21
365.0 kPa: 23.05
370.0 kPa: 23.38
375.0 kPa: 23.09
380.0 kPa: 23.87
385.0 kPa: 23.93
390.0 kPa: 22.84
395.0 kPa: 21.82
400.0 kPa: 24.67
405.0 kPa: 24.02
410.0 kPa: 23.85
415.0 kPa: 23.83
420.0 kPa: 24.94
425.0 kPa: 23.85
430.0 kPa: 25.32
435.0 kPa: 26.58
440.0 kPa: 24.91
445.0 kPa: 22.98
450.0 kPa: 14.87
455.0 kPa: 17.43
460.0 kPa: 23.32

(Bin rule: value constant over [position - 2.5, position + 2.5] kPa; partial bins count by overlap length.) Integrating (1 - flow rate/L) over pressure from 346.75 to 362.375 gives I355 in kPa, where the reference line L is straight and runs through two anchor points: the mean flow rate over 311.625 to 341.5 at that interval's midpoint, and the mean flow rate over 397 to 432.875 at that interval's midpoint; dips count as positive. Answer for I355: 3.1 kPa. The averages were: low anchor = 22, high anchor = 24.3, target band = 18.2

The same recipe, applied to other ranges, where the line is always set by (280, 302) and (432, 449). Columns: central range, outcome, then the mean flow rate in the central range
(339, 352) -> 5.1 kPa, 14.9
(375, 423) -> 1.1 kPa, 23.7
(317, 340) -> 2.5 kPa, 22.1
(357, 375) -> 1.5 kPa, 22.4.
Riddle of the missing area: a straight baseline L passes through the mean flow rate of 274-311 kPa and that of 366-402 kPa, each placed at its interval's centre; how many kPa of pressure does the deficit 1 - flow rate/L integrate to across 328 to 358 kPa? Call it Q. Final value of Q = 8.2 kPa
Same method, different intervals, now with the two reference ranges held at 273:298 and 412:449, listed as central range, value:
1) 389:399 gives 0.72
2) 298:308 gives -0.28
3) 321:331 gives -0.08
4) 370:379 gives 0.42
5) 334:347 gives 4.89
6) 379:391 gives 0.39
